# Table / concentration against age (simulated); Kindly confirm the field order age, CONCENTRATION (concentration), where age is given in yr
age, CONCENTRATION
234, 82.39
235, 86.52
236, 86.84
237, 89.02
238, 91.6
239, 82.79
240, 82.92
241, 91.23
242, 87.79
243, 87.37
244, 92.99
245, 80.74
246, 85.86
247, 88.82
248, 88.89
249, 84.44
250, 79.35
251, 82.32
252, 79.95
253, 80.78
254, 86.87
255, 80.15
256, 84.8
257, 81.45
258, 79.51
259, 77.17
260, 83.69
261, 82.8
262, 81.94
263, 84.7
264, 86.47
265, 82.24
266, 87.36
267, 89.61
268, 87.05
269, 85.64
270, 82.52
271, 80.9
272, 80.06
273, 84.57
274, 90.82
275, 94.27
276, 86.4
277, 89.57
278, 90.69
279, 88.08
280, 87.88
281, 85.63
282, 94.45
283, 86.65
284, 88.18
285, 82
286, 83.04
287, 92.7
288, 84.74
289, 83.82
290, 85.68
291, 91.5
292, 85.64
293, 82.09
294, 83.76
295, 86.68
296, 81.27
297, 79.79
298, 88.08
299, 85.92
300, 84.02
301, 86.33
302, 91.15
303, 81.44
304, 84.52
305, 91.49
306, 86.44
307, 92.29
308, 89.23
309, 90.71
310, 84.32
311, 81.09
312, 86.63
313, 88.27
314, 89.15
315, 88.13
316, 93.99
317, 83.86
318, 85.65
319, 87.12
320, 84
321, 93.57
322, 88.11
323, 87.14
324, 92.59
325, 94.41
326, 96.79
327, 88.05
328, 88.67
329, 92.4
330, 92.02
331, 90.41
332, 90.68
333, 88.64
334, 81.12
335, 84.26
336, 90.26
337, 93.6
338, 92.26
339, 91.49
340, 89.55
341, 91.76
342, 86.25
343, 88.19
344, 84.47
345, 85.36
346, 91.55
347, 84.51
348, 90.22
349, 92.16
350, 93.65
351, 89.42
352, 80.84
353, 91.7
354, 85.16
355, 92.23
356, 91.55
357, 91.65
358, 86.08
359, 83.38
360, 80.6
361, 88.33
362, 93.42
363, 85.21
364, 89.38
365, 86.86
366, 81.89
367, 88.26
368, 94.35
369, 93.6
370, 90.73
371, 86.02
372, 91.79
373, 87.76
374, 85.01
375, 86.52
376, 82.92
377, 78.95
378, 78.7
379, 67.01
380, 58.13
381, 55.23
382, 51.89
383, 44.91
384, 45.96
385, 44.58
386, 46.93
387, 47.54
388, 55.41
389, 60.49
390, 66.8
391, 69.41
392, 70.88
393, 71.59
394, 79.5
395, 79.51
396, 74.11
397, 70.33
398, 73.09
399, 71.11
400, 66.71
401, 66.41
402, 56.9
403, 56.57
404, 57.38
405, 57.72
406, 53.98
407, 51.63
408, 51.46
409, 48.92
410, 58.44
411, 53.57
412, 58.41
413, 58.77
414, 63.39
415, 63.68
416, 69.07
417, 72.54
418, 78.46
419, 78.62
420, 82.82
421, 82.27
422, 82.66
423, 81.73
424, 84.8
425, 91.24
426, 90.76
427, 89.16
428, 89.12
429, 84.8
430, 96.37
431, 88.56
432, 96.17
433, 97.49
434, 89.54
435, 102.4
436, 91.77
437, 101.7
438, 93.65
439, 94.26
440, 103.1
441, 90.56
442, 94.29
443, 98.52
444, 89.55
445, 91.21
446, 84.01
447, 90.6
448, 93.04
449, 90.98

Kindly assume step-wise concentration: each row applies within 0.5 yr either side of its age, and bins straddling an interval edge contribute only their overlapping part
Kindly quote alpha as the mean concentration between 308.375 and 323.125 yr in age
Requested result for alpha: 87.5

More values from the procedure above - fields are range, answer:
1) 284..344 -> 87.8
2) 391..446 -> 77.6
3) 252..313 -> 85.6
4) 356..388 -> 76.5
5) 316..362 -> 88.9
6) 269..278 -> 86.4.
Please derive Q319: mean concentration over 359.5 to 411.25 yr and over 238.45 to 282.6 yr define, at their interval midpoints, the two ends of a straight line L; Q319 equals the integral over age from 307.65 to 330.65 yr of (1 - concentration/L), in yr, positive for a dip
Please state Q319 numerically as -3.2 yr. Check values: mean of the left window 85.3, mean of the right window 70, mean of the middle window 89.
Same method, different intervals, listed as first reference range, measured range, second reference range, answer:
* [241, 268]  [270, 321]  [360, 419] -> -4.44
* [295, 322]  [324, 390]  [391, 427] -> -3.13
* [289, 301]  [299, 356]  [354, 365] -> -1.42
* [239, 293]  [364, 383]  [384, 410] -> -3.92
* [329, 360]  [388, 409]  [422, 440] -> 6.04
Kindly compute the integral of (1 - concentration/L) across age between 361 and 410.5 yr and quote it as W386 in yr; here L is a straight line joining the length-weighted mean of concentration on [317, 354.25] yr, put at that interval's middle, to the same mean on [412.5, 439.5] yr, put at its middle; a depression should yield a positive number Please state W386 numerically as 9.7 yr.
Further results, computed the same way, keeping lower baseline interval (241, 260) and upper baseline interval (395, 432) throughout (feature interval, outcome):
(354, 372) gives -3.13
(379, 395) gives 3.17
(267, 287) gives -1.22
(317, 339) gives -3.24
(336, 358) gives -3.67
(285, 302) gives -0.98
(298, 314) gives -1.46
